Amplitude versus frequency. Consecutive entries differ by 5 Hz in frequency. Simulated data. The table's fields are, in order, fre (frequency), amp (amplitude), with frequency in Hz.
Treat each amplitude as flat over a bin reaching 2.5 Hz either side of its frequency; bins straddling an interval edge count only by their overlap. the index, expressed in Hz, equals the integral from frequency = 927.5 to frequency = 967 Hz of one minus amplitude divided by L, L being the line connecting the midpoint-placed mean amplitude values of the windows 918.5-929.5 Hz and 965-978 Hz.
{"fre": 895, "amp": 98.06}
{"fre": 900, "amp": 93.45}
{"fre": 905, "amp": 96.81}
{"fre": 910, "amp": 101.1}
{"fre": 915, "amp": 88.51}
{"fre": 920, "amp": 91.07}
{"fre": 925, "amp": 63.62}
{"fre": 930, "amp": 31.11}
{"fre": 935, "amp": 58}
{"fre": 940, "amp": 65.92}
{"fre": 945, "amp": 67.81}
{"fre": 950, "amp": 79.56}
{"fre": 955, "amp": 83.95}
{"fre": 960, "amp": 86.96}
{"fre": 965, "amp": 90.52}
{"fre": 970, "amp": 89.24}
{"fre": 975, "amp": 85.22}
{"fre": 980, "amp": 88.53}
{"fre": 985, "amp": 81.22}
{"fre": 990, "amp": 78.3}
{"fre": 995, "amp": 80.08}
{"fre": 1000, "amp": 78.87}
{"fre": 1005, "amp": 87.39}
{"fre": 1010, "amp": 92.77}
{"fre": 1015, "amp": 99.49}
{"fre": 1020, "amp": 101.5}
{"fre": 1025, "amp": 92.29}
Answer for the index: 4.17 Hz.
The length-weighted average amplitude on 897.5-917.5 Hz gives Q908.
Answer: 95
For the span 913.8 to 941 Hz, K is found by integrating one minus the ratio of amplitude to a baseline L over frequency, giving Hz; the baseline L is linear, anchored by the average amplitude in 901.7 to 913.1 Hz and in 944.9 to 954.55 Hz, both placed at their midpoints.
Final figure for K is 7.2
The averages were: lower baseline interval 98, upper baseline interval 77.3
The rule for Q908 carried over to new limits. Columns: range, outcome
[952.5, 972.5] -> 87.7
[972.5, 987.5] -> 85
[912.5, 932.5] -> 68.6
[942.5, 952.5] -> 73.7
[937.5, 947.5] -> 66.9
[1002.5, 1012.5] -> 90.1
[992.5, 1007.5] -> 82.1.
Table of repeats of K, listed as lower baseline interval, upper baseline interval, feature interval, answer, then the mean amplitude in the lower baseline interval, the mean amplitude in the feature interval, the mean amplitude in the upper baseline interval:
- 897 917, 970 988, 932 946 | 4.4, 95.2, 62.3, 85.4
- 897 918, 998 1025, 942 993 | 5.7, 94.9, 82.9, 92.3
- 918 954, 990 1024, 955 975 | -3.3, 65.7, 87.8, 89.3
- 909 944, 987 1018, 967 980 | -1.2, 69.9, 87.6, 86.3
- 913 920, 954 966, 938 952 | 2.7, 89.4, 71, 87.1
